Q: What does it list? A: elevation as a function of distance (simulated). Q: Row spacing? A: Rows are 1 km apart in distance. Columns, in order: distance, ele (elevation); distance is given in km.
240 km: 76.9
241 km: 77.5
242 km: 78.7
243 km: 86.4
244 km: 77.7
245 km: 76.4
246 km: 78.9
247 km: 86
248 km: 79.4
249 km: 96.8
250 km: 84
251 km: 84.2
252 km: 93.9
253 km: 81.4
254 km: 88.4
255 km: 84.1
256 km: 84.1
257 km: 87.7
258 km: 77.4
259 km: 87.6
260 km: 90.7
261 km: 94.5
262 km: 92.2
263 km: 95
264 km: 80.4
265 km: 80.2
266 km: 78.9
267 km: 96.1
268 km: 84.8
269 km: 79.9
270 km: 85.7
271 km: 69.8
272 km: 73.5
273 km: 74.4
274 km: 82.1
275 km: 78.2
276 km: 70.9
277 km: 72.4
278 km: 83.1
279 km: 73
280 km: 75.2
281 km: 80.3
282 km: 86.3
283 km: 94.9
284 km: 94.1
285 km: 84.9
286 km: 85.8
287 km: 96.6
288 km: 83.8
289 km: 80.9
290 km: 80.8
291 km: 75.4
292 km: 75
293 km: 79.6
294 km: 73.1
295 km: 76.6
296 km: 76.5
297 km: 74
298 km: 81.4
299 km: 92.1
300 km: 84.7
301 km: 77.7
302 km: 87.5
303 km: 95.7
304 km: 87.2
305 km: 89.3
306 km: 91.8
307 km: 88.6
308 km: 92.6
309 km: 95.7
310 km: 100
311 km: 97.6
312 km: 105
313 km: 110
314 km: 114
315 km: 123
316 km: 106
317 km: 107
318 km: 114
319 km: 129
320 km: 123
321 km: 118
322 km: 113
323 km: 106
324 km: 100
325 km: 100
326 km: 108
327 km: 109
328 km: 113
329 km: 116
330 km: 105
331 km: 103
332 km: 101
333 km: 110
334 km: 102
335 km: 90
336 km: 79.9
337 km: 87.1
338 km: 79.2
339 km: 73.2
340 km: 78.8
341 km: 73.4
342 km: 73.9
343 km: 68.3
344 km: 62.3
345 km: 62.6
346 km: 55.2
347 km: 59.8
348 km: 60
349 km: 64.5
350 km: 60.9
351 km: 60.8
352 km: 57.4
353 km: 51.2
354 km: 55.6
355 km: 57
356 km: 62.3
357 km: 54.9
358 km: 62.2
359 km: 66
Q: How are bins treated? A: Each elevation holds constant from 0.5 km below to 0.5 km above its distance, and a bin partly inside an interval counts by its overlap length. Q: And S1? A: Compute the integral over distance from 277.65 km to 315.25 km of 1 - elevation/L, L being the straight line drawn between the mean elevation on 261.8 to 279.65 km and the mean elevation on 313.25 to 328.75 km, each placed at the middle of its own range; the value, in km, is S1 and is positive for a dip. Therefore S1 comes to 3.5 km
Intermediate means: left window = 80.3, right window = 112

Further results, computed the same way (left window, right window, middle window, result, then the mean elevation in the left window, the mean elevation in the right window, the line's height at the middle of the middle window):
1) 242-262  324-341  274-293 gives 1.69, 85.3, 96.6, 89.7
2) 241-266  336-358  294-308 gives -1.87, 85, 65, 74.8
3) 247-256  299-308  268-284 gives 1.46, 86.4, 88.3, 87.3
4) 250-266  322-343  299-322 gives -2.24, 86.5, 95.2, 92.6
